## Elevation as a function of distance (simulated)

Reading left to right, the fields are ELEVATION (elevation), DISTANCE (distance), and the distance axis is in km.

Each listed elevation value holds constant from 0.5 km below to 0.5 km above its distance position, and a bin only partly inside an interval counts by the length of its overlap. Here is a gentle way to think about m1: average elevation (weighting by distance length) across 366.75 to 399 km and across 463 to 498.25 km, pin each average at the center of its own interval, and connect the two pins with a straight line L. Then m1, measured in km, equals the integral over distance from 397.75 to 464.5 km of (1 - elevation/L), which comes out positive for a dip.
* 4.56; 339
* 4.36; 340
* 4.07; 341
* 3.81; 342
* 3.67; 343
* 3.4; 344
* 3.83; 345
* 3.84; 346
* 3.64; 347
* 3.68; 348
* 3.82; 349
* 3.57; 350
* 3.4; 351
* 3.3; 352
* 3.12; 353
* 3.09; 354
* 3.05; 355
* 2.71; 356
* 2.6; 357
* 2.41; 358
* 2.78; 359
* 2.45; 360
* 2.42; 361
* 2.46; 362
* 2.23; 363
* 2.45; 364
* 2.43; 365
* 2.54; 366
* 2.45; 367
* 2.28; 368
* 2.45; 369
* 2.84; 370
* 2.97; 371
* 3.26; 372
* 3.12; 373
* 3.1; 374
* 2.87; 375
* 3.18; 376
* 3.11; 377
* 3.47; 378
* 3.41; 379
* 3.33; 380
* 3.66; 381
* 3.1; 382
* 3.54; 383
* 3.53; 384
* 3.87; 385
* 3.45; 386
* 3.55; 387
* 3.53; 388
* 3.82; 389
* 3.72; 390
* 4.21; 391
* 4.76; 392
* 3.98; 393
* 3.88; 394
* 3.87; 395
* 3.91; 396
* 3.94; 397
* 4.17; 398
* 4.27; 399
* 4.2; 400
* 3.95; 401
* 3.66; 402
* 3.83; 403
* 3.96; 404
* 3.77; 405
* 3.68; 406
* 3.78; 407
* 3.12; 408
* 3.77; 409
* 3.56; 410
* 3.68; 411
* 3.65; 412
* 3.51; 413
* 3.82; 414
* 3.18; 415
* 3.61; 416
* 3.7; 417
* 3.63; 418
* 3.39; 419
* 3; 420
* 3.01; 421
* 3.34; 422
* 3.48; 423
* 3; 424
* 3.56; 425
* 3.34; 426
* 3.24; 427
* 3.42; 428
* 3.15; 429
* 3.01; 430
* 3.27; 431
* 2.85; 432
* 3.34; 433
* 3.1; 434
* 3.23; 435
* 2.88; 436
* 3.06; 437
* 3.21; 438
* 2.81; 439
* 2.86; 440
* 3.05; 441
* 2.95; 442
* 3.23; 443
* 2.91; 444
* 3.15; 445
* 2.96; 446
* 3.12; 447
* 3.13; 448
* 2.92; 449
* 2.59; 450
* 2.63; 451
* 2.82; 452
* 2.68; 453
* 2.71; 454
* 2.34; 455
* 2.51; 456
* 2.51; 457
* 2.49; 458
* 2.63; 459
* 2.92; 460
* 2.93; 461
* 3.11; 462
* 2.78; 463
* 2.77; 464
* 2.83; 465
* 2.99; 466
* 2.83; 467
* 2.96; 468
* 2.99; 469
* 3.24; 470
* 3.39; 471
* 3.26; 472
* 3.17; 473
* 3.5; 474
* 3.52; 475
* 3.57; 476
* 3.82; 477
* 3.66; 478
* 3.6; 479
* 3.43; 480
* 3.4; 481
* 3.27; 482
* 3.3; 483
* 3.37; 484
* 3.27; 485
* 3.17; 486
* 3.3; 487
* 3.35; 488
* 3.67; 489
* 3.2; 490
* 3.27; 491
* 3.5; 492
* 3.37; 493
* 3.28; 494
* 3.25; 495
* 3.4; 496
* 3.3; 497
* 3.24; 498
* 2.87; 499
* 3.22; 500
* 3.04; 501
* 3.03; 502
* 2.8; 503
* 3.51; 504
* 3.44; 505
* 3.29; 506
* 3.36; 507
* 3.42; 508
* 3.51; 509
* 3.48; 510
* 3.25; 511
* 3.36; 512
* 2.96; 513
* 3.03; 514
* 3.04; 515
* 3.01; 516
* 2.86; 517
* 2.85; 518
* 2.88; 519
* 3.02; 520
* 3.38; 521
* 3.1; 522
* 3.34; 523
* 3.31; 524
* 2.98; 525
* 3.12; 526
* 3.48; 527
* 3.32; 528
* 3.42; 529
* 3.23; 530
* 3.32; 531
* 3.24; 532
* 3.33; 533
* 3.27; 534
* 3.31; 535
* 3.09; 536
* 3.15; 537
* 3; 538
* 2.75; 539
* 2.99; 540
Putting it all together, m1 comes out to 3.28 km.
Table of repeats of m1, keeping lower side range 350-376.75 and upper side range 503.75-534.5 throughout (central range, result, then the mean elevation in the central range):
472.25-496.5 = -2.11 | 3.4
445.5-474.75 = 1.62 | 2.89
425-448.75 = -0.90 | 3.11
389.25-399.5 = -4.25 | 4.06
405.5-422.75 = -3.34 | 3.5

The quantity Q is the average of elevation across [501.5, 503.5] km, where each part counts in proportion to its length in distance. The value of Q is 2.92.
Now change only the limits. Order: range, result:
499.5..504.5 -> 3.12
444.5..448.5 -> 3.09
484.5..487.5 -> 3.25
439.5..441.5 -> 2.96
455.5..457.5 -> 2.51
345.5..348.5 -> 3.72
